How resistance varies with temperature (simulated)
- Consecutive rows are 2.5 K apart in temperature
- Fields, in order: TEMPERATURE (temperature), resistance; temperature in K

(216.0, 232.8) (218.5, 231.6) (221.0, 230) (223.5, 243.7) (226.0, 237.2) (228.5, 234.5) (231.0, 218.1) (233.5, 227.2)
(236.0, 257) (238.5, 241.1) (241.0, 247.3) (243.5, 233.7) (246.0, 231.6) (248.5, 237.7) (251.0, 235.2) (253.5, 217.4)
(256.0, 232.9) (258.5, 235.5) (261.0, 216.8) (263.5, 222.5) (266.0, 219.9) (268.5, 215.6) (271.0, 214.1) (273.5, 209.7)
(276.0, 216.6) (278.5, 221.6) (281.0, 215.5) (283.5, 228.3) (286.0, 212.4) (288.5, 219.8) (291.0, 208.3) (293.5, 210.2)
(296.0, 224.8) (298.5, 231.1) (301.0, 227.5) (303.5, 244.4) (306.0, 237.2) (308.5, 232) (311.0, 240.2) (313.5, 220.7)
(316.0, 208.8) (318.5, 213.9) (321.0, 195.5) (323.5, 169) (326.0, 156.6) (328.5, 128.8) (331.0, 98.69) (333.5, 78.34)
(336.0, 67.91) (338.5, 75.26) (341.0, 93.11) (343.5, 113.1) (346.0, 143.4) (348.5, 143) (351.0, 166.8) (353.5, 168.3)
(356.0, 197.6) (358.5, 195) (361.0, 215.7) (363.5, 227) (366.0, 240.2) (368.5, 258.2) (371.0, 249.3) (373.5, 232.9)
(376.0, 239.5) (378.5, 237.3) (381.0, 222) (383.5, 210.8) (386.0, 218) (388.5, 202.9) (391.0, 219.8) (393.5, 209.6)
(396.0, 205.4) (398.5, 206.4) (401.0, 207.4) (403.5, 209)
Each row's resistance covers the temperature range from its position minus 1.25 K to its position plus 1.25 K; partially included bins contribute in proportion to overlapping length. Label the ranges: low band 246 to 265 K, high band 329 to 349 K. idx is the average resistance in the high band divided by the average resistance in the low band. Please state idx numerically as 0.44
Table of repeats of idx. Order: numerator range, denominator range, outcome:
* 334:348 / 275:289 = 0.46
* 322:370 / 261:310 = 0.70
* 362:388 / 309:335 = 1.35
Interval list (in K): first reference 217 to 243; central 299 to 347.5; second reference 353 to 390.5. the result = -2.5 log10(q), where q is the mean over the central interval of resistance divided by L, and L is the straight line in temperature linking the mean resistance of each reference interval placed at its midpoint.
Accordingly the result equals 0.340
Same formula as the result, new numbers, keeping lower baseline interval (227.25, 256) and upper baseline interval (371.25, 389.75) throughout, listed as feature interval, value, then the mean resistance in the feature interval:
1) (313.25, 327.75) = 0.20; 190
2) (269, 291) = 0.07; 217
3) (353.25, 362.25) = 0.15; 197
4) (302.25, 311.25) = -0.04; 238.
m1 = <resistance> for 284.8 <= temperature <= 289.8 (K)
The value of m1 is 216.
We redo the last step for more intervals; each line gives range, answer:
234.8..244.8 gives 245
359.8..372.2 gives 238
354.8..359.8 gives 196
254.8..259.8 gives 234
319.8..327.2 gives 174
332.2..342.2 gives 78.7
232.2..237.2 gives 242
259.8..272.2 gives 218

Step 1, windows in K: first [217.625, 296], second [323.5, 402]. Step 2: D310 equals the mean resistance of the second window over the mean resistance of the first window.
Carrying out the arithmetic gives 0.8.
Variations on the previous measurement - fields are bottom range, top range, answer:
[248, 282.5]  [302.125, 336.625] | 0.81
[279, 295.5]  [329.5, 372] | 0.74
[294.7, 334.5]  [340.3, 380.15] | 1.01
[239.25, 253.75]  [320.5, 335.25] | 0.56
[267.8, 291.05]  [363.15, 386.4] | 1.08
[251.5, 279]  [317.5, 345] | 0.57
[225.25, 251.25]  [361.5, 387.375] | 0.98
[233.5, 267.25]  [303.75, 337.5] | 0.75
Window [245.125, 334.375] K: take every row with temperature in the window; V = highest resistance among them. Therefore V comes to 244.4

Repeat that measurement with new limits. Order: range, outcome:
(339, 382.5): 258.2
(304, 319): 240.2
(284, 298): 224.8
